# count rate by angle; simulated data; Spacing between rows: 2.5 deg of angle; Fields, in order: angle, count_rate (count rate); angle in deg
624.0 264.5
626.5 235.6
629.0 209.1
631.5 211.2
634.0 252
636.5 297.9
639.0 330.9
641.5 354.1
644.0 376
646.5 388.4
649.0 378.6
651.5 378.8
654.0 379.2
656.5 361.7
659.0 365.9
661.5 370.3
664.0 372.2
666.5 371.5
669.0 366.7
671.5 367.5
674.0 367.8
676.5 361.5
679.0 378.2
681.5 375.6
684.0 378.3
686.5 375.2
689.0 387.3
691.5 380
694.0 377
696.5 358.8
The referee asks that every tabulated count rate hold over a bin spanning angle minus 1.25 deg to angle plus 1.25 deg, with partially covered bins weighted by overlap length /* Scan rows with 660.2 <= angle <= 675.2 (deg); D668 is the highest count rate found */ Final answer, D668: 372.2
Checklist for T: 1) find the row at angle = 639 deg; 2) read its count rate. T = 330.9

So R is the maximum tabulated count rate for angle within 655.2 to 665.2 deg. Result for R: 372.2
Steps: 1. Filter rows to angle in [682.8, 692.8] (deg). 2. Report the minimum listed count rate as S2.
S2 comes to 375.2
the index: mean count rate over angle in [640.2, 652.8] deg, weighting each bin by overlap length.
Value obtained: 375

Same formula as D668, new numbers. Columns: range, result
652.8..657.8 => 379.2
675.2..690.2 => 387.3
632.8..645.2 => 376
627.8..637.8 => 297.9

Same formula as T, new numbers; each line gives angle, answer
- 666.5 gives 371.5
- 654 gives 379.2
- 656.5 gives 361.7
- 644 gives 376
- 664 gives 372.2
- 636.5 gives 297.9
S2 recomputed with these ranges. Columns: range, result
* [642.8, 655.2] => 376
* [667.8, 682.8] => 361.5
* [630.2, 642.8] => 211.2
